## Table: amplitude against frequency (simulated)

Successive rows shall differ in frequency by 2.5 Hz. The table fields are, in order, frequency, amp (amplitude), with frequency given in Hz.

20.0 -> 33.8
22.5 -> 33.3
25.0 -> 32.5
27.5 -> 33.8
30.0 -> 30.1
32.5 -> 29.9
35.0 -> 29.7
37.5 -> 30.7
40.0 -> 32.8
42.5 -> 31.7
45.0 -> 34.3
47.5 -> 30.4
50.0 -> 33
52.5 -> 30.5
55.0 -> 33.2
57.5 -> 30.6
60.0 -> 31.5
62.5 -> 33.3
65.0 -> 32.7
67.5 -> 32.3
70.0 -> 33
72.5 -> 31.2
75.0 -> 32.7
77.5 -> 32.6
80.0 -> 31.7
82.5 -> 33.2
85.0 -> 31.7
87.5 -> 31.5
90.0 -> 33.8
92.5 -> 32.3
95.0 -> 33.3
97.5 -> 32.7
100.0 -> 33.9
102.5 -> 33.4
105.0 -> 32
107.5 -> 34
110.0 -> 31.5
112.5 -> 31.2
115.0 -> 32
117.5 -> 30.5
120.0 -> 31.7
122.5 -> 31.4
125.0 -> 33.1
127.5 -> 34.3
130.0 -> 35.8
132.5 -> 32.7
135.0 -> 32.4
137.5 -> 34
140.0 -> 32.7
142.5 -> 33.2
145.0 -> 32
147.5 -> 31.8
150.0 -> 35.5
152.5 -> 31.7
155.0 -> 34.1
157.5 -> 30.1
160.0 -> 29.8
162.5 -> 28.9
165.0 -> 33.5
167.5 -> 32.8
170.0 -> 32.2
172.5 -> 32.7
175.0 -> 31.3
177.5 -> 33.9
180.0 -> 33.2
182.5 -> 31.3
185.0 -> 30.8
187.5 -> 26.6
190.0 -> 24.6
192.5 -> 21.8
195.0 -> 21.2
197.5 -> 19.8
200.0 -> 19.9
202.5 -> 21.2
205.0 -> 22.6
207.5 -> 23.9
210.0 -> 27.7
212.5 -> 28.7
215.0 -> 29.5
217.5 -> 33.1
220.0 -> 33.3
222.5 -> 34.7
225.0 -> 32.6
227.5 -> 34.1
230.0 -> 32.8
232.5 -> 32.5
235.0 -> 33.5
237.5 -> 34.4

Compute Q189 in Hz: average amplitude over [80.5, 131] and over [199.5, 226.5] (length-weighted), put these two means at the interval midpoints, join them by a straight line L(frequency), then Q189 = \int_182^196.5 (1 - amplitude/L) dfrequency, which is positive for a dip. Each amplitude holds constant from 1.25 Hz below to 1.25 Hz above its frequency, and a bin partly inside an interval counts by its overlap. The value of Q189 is 1.8 Hz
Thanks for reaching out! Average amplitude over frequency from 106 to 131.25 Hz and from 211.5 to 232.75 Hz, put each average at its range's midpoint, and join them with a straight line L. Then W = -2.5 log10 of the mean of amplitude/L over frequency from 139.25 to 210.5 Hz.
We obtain 0.12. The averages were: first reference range 32.5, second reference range 32.4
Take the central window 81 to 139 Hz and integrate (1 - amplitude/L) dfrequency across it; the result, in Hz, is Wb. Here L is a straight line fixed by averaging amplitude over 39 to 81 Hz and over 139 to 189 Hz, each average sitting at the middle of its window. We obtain -1.2 Hz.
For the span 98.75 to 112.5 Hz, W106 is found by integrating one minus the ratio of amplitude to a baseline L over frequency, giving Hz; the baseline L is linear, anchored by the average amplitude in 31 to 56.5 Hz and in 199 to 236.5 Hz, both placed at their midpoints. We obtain -0.9 Hz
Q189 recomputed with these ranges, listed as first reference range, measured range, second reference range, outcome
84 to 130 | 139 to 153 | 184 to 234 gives -1.0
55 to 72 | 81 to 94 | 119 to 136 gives 0.0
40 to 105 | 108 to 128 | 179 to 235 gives -0.6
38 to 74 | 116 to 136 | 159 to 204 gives -1.9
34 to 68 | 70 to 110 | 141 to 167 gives -0.8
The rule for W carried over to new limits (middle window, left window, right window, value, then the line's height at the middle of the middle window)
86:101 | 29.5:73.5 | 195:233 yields -0.071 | 30.8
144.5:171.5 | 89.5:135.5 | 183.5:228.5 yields -0.074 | 29.9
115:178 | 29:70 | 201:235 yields -0.063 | 30.6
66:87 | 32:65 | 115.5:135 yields -0.006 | 32.1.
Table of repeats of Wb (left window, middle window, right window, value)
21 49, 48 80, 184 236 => -1.07 Hz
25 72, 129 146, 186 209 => -4.48 Hz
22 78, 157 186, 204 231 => -0.93 Hz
